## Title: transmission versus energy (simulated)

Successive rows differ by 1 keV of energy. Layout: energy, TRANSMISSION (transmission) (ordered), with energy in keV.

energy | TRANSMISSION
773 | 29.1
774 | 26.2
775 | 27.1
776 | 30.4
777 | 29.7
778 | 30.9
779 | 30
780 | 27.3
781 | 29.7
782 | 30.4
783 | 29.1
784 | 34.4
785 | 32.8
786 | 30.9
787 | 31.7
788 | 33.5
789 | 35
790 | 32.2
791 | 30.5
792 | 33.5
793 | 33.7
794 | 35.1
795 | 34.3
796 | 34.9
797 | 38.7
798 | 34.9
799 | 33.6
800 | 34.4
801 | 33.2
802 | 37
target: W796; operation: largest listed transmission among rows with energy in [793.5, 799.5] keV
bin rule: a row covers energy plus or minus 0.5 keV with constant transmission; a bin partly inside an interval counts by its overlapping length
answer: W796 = 38.7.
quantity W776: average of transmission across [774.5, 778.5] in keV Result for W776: 29.5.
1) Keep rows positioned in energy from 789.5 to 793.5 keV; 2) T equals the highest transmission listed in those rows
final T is 33.7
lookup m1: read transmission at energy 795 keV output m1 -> 34.3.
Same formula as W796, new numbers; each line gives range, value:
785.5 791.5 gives 35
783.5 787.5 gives 34.4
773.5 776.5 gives 30.4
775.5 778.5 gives 30.9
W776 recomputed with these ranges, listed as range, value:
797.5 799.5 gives 34.2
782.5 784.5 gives 31.8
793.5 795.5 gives 34.7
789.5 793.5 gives 32.5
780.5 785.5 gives 31.3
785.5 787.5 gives 31.3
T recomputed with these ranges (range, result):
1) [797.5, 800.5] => 34.9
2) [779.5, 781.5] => 29.7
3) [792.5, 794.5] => 35.1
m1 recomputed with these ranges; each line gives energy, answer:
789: 35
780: 27.3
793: 33.7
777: 29.7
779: 30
